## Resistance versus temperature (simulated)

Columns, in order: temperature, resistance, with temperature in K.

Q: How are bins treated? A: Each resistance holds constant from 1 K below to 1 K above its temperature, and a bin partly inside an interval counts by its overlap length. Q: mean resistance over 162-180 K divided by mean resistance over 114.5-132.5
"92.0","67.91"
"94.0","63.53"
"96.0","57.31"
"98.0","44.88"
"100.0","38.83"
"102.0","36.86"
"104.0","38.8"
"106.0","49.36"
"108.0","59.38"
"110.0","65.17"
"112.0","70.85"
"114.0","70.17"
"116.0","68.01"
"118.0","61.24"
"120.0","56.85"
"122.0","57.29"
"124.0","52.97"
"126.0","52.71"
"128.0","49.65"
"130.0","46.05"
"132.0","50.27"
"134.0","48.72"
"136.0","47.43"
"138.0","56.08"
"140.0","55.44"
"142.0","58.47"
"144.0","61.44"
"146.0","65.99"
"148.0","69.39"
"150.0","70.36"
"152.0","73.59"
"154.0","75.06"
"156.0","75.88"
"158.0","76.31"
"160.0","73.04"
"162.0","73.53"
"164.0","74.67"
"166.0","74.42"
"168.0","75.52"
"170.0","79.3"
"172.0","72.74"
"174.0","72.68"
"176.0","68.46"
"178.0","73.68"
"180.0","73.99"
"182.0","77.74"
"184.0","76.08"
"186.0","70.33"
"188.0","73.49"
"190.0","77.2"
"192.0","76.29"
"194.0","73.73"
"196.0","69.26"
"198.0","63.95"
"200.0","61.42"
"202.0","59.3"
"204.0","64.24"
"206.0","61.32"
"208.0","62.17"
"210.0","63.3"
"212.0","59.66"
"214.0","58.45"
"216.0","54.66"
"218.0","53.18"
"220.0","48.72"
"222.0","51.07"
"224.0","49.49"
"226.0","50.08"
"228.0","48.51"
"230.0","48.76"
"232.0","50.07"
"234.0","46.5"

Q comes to 1.33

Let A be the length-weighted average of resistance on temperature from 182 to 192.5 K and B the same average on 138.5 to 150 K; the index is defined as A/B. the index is 1.2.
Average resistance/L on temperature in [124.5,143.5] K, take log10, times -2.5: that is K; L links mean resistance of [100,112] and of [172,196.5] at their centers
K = 0.138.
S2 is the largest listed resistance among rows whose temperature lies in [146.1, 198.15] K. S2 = 79.3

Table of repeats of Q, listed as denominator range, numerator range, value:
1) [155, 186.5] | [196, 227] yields 0.78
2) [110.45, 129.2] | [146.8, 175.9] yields 1.23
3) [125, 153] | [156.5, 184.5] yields 1.29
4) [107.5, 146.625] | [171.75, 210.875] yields 1.21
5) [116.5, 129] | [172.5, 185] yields 1.33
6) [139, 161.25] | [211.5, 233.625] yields 0.75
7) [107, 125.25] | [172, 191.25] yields 1.18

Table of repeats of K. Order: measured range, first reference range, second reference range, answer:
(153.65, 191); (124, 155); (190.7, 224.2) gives -0.239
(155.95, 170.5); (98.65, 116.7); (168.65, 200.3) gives -0.111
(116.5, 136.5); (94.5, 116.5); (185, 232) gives 0.056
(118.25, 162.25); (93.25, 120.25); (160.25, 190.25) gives 0.069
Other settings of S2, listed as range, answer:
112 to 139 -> 70.85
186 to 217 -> 77.2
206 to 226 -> 63.3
